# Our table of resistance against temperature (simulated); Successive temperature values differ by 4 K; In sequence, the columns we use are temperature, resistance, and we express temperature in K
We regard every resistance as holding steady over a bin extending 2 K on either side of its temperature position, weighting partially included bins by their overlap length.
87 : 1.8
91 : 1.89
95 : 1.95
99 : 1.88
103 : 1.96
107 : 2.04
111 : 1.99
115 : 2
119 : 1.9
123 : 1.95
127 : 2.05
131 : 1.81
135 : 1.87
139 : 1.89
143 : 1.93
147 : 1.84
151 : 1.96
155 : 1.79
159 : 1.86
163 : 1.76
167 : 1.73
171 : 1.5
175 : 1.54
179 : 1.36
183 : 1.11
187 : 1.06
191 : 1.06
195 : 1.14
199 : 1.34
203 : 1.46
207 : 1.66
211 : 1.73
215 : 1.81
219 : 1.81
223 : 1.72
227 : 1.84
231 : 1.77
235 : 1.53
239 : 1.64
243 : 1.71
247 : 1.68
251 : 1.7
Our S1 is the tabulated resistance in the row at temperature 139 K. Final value 1.89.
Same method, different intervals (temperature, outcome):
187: 1.06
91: 1.89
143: 1.93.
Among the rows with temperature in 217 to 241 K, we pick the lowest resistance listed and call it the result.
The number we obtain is 1.53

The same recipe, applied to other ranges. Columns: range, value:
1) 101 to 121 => 1.9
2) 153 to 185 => 1.11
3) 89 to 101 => 1.88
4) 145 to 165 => 1.76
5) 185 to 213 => 1.06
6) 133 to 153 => 1.84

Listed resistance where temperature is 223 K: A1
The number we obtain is 1.72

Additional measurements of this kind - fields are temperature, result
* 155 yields 1.79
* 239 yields 1.64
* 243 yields 1.71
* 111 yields 1.99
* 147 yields 1.84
